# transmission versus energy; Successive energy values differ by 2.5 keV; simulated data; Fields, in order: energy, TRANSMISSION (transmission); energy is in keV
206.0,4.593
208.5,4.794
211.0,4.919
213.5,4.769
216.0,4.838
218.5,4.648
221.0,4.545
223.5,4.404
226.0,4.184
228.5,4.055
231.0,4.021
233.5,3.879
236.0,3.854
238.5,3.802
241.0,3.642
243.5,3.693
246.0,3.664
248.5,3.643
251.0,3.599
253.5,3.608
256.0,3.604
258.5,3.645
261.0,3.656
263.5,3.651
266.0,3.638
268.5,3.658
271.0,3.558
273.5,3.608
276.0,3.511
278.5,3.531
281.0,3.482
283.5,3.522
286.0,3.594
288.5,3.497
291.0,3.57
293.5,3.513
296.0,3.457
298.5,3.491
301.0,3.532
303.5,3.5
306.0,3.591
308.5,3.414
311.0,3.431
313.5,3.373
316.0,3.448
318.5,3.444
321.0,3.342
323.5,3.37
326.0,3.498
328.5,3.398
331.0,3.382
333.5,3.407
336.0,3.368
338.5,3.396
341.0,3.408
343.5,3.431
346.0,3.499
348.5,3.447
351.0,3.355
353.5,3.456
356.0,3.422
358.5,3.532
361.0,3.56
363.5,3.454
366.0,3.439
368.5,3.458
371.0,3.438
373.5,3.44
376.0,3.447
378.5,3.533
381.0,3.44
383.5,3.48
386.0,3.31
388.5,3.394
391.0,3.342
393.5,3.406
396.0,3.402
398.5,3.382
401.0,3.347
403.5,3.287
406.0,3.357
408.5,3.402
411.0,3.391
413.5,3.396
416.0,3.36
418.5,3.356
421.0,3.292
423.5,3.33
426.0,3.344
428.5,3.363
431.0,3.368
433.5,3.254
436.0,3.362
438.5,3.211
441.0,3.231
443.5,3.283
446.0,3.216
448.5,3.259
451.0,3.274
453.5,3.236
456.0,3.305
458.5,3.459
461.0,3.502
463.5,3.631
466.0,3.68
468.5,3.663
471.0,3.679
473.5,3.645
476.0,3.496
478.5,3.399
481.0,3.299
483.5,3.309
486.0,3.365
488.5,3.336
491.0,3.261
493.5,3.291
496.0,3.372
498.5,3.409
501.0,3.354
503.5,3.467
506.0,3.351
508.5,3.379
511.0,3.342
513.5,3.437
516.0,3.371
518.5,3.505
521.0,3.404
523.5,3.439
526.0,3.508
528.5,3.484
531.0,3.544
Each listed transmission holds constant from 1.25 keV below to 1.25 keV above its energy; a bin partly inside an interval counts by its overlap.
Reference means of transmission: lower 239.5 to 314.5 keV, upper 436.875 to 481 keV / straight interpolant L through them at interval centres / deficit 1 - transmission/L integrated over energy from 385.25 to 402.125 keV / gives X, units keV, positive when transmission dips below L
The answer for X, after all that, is 0.5 keV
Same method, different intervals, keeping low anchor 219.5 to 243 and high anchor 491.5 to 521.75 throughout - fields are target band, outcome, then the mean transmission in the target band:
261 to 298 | 3.4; 3.56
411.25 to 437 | 1.7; 3.34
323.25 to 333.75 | 1.1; 3.42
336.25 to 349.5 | 1.2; 3.43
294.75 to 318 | 2.4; 3.47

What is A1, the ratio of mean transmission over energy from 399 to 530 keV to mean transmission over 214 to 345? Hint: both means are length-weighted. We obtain 0.93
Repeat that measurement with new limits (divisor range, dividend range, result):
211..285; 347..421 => 0.88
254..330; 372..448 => 0.95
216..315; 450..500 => 0.92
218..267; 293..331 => 0.89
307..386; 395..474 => 0.98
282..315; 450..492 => 0.98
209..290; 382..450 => 0.86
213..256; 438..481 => 0.85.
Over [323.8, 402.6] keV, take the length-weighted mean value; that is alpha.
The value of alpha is 3.43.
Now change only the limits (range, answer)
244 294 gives 3.59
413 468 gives 3.35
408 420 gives 3.38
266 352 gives 3.47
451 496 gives 3.44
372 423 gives 3.39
